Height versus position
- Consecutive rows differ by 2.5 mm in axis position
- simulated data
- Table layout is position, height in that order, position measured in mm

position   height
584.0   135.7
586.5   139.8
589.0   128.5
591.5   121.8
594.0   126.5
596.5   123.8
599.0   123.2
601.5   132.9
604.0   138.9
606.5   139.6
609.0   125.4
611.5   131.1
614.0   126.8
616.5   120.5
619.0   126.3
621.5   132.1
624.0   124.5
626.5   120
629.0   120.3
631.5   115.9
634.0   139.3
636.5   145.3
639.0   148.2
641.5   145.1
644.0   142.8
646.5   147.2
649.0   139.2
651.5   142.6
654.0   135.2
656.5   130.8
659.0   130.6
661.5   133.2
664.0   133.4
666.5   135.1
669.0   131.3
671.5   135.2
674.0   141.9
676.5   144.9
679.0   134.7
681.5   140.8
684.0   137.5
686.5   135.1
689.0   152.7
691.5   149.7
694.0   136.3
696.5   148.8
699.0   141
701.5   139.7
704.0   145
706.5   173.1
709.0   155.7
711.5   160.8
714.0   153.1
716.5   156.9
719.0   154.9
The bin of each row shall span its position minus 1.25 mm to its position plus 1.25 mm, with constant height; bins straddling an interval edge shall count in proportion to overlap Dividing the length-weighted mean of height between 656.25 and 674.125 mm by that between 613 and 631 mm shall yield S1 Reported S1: 1.08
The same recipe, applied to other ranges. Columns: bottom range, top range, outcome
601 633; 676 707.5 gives 1.13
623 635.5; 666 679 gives 1.11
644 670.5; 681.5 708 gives 1.07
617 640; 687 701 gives 1.12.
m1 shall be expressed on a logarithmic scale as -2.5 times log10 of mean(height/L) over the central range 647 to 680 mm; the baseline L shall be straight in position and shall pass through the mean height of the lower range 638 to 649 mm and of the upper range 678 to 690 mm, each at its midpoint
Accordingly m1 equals 0.05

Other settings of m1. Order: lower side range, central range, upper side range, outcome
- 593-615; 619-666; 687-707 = 0.019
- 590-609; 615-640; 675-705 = 0.035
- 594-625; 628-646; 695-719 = -0.015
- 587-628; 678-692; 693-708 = 0.022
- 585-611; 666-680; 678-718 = 0.046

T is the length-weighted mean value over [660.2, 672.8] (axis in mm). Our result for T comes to 134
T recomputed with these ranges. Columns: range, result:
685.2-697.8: 144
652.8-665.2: 133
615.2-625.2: 126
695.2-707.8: 149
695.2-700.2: 145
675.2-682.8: 140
